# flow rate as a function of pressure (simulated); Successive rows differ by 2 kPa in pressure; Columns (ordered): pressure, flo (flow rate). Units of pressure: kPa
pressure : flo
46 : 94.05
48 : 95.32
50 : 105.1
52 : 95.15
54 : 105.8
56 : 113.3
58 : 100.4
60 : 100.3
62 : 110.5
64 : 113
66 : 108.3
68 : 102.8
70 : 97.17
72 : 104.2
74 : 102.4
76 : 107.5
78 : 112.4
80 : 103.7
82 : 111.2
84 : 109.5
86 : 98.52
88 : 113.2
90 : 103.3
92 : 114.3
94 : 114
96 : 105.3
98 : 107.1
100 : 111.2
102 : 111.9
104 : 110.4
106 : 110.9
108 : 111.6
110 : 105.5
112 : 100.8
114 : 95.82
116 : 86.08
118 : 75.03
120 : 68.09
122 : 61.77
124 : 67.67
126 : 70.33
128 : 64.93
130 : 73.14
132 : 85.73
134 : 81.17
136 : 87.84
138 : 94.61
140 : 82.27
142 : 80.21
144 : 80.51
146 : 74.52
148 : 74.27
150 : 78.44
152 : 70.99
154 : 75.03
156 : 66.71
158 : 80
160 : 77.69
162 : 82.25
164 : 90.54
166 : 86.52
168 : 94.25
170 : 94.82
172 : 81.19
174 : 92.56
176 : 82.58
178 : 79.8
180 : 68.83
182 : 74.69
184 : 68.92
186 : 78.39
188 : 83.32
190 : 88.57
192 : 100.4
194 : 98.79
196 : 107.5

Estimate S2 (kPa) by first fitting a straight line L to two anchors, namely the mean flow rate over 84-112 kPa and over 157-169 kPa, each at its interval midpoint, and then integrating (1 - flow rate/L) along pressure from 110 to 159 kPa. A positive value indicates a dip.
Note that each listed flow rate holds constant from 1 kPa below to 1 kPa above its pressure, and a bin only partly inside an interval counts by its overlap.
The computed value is 8.6 kPa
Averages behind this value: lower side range 109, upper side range 85.2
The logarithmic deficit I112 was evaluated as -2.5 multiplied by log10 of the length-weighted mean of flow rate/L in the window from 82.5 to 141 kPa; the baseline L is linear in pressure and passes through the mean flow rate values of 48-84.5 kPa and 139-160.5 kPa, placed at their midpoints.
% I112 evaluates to -0.05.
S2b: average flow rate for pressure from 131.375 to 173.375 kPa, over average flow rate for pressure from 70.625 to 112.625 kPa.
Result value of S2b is 0.76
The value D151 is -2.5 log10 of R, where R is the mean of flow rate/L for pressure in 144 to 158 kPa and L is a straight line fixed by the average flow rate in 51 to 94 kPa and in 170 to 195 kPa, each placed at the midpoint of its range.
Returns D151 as 0.209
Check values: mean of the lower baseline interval 106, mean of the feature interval 74.3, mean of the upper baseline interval 83.6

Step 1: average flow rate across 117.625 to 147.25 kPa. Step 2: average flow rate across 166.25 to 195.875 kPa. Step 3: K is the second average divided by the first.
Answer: 1.12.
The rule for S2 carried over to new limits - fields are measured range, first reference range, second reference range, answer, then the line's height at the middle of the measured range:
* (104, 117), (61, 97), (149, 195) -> -0.5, 98.9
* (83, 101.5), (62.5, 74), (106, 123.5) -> -2.3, 96.7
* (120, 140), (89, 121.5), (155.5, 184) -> 3.7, 94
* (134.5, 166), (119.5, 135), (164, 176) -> 0.4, 81.2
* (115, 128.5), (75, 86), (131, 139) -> 3.2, 92.3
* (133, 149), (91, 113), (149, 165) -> 0.9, 86.9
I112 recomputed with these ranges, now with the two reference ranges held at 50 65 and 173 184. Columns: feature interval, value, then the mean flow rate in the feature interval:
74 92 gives -0.08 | 108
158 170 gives -0.06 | 86.4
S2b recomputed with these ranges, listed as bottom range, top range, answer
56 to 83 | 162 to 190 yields 0.78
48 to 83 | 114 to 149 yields 0.74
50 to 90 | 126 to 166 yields 0.75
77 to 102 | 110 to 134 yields 0.72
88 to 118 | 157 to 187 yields 0.78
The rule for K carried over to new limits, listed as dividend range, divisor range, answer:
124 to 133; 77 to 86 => 0.67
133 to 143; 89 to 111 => 0.78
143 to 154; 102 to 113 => 0.70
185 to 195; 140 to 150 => 1.15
